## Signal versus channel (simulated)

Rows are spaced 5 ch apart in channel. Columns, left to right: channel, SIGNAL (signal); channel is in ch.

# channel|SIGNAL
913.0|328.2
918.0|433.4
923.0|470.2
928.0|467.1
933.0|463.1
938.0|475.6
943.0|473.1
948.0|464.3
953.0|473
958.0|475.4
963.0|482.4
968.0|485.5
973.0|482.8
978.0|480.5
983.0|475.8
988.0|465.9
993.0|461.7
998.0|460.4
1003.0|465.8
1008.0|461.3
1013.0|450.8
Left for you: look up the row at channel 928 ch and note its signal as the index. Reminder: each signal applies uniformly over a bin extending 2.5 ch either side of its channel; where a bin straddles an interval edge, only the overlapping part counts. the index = 467.1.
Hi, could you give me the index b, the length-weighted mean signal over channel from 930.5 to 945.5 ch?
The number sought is 471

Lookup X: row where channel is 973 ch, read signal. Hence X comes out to 482.8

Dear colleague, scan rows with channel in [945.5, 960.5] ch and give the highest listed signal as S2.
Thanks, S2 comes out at 475.4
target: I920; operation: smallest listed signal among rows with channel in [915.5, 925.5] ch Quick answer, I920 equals 433.4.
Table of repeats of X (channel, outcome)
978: 480.5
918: 433.4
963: 482.4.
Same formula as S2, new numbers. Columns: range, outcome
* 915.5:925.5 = 470.2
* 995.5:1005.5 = 465.8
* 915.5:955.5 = 475.6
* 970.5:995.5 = 482.8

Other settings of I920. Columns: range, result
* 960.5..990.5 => 465.9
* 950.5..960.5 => 473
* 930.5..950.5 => 463.1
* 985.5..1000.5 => 460.4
